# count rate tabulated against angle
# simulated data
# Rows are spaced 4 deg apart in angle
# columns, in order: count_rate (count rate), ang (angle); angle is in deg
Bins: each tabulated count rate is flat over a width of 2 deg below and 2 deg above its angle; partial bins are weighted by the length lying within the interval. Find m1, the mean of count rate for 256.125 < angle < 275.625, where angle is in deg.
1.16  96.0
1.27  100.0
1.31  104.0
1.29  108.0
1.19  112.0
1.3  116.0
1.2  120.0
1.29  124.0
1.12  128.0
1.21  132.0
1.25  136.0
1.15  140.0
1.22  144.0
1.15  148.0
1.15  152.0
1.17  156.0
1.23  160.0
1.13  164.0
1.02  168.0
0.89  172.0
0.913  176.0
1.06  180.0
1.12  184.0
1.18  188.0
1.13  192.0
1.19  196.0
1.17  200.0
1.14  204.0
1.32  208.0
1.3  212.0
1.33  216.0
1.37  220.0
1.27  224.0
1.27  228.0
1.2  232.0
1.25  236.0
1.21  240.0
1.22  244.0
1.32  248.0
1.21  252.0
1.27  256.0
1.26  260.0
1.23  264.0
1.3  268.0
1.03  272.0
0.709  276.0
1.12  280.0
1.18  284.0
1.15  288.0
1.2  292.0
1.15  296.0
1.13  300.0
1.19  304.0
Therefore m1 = 1.17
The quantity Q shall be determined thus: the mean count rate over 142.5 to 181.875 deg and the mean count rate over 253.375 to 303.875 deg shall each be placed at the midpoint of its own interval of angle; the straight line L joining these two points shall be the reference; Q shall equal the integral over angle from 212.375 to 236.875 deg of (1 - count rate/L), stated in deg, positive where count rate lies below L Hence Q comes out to -3.6 deg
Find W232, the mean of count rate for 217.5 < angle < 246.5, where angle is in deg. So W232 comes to 1.26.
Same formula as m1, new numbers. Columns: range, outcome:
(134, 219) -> 1.16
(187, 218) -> 1.22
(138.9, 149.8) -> 1.18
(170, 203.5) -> 1.08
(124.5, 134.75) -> 1.19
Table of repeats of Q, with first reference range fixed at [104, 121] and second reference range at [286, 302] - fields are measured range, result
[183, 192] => 0.49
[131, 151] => 0.76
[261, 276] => 0.56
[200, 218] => -0.87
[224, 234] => -0.41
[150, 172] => 2.01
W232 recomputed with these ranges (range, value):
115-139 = 1.22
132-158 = 1.18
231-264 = 1.24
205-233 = 1.29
